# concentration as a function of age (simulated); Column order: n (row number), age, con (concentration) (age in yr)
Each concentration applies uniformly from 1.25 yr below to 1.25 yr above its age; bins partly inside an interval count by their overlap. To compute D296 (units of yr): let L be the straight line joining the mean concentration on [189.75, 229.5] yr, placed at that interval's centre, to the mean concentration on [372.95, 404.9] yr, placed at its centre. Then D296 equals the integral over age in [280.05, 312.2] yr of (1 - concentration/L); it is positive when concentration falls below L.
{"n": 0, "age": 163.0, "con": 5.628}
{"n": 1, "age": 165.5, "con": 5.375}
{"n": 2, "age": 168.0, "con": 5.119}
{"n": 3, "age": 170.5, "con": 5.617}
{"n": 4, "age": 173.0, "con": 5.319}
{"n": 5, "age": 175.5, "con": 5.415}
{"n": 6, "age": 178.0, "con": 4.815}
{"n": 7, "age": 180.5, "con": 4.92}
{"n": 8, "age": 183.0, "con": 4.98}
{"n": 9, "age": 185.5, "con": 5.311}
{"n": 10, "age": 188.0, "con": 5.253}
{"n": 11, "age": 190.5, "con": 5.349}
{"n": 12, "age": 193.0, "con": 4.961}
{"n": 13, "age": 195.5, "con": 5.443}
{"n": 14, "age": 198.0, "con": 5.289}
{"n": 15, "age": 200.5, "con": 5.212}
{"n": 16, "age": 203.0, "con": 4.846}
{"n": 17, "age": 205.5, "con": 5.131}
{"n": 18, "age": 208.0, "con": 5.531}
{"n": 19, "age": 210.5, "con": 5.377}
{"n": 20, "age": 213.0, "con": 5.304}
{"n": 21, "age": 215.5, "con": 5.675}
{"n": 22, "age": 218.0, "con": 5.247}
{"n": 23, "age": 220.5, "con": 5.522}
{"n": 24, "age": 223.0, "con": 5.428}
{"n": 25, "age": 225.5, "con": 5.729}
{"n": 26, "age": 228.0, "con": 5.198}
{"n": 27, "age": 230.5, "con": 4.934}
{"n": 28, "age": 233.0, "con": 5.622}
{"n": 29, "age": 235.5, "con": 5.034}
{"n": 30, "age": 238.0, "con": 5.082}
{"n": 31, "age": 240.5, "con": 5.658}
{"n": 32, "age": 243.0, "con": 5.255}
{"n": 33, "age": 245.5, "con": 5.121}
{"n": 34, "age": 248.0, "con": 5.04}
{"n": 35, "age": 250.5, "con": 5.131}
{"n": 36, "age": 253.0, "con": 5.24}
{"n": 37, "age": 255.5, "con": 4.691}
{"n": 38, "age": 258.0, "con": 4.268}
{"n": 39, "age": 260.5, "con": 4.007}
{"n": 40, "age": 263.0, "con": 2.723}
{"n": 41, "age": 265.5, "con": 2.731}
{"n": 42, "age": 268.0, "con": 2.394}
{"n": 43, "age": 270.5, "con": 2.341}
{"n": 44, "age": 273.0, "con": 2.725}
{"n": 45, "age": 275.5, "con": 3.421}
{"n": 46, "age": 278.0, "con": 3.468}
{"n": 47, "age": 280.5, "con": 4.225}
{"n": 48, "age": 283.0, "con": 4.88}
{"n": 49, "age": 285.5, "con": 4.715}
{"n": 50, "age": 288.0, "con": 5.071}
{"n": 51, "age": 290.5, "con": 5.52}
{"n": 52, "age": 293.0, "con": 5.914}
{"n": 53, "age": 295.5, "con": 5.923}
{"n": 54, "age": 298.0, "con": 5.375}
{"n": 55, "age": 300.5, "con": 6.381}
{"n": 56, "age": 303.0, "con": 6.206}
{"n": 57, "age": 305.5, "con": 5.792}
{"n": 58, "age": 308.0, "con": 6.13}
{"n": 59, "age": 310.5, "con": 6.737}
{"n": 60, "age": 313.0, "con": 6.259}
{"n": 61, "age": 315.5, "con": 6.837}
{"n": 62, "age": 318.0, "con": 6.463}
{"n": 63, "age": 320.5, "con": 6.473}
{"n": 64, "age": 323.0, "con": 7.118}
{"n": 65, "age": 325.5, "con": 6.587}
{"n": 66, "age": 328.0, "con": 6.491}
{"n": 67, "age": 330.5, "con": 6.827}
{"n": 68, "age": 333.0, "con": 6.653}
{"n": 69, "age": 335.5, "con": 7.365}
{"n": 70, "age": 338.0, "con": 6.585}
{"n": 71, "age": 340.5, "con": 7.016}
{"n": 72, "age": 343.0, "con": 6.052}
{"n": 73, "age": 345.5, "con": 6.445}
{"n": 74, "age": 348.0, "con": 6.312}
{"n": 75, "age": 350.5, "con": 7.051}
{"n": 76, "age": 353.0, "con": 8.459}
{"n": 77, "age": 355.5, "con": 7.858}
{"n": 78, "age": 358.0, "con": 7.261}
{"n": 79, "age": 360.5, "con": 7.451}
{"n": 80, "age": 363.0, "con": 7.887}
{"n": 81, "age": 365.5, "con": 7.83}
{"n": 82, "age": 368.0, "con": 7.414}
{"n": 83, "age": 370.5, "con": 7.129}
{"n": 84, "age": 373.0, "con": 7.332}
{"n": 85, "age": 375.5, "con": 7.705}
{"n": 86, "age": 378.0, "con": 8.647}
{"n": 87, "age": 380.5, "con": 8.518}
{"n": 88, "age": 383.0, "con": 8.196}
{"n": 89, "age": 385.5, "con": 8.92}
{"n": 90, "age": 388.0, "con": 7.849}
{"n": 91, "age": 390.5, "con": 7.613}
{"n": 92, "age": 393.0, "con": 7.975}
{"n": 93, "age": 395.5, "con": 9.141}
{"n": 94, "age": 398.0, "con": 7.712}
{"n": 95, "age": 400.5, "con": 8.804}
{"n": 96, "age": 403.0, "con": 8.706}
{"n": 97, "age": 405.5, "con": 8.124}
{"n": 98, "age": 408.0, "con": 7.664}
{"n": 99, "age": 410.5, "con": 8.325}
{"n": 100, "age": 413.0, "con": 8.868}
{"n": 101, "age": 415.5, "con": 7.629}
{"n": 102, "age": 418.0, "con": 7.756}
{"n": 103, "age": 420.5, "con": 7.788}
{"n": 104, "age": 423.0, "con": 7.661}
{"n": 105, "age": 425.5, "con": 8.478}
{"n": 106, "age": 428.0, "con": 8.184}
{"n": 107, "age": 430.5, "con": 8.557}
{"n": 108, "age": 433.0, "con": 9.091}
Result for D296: 5.3 yr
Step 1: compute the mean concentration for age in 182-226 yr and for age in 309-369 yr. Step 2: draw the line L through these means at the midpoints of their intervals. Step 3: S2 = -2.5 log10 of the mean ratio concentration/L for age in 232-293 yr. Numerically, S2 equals 0.34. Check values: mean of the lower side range 5.31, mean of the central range 4.38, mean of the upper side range 6.97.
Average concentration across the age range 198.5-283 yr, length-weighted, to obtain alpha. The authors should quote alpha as 4.65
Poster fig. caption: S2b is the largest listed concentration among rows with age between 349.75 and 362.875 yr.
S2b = 8.459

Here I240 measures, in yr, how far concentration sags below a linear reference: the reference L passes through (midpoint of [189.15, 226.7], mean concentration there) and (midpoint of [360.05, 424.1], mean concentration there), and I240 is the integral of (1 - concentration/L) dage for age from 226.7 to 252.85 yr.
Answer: 2.7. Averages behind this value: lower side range 5.34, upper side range 8.03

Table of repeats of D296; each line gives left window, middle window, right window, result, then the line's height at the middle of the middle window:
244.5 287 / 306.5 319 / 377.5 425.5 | -2.42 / 5.42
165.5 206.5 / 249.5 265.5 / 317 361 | 4.76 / 5.99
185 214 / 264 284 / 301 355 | 9.34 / 6.07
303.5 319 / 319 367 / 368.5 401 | 0.48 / 7.11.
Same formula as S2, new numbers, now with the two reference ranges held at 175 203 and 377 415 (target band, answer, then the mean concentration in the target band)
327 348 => 0.12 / 6.66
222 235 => 0.08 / 5.36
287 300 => 0.20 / 5.62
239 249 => 0.14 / 5.27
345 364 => 0.05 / 7.37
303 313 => 0.12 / 6.22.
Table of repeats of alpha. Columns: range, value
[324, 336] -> 6.76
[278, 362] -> 6.34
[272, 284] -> 3.74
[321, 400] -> 7.47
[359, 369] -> 7.64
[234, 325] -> 5.02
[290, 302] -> 5.85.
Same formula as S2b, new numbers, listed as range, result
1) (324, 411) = 9.141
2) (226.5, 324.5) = 7.118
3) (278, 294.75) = 5.914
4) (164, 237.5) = 5.729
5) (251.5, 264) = 5.24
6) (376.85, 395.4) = 8.92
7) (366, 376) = 7.705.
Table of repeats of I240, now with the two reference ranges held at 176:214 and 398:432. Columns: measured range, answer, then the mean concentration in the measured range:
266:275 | 5.3 yr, 2.58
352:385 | -1.3 yr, 7.84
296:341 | 2.5 yr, 6.5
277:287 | 3.2 yr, 4.36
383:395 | -0.5 yr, 8.17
